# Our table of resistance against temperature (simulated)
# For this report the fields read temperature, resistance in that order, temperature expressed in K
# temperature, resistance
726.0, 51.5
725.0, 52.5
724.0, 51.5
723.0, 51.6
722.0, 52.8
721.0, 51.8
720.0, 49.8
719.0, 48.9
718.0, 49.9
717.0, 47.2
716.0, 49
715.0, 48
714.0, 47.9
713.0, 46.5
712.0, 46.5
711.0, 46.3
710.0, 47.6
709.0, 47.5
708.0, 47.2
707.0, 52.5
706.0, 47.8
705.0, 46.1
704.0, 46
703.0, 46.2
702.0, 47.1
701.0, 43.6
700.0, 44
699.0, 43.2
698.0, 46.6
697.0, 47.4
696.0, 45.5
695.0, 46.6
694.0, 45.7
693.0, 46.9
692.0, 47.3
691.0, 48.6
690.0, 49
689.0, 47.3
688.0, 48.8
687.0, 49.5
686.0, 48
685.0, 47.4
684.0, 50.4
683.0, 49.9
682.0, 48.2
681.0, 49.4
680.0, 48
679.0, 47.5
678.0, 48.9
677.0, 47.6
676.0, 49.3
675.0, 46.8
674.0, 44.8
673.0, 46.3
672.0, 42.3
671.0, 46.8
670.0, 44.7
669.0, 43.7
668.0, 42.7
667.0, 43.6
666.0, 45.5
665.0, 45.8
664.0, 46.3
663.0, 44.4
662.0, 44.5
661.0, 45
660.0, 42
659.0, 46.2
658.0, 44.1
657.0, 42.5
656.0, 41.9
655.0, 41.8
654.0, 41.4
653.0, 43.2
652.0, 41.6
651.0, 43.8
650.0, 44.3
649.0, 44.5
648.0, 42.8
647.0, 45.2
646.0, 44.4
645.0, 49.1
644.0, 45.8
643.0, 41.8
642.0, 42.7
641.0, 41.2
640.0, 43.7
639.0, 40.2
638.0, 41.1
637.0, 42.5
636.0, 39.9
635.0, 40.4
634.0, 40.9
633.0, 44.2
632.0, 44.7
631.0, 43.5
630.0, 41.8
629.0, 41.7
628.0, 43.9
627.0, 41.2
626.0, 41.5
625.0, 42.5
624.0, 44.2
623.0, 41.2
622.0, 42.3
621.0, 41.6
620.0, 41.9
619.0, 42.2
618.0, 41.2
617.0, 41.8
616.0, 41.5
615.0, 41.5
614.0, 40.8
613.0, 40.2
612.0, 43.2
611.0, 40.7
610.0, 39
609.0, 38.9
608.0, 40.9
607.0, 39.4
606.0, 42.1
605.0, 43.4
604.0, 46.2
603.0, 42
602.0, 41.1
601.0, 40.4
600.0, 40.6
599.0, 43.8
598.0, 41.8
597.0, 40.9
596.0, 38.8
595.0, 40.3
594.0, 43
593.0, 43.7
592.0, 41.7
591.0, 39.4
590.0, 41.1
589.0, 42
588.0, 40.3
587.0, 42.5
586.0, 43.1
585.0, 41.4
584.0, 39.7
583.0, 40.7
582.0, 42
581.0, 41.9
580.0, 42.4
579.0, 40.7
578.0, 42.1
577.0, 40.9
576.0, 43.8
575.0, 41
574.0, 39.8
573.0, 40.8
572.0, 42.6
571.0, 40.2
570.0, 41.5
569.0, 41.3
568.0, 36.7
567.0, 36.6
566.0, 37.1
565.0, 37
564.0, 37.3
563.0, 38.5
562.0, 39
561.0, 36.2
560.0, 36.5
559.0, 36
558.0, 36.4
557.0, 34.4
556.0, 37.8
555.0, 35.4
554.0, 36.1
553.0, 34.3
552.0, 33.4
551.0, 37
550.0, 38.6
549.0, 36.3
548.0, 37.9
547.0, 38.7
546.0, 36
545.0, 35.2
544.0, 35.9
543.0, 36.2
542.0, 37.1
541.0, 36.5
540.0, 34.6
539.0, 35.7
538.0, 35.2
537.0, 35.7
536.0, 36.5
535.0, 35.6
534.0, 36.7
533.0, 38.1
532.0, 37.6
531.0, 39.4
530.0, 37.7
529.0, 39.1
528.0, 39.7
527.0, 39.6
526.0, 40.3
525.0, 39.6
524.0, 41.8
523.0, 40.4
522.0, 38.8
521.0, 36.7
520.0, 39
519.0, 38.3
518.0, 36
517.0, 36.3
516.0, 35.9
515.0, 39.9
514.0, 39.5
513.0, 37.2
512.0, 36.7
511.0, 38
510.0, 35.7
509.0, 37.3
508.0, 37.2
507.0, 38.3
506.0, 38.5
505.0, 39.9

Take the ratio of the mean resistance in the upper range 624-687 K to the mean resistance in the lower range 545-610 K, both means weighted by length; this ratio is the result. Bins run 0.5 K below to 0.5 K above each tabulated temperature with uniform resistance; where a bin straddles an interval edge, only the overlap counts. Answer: 1.12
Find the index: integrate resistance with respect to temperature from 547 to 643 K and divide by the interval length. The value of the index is 40.5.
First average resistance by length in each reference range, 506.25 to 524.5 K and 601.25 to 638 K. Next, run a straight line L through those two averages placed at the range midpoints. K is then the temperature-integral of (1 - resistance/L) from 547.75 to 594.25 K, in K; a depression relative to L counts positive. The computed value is 0.8 K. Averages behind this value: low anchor 38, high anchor 41.8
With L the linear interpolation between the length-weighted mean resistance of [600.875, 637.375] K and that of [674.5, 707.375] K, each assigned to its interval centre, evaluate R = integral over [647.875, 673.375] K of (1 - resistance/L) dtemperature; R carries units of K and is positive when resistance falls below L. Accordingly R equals 0.7 K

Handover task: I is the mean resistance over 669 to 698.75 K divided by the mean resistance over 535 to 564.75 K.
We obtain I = 1.30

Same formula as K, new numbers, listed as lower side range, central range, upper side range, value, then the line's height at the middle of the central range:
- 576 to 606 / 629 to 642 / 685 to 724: 0.6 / 44.1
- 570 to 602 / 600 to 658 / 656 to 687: 2.0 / 43.7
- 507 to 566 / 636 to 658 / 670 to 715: 0.6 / 44.3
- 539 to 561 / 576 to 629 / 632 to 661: -2.3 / 39.9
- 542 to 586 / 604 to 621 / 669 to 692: 0.4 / 42.3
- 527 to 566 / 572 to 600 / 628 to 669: -1.5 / 39.3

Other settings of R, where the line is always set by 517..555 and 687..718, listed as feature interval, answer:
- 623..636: 0.1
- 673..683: -0.5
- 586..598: -0.2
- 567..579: -0.4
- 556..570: 0.6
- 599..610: 0.0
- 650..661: 0.3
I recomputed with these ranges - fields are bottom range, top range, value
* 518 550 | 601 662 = 1.13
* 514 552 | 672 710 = 1.26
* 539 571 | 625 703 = 1.22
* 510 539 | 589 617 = 1.09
